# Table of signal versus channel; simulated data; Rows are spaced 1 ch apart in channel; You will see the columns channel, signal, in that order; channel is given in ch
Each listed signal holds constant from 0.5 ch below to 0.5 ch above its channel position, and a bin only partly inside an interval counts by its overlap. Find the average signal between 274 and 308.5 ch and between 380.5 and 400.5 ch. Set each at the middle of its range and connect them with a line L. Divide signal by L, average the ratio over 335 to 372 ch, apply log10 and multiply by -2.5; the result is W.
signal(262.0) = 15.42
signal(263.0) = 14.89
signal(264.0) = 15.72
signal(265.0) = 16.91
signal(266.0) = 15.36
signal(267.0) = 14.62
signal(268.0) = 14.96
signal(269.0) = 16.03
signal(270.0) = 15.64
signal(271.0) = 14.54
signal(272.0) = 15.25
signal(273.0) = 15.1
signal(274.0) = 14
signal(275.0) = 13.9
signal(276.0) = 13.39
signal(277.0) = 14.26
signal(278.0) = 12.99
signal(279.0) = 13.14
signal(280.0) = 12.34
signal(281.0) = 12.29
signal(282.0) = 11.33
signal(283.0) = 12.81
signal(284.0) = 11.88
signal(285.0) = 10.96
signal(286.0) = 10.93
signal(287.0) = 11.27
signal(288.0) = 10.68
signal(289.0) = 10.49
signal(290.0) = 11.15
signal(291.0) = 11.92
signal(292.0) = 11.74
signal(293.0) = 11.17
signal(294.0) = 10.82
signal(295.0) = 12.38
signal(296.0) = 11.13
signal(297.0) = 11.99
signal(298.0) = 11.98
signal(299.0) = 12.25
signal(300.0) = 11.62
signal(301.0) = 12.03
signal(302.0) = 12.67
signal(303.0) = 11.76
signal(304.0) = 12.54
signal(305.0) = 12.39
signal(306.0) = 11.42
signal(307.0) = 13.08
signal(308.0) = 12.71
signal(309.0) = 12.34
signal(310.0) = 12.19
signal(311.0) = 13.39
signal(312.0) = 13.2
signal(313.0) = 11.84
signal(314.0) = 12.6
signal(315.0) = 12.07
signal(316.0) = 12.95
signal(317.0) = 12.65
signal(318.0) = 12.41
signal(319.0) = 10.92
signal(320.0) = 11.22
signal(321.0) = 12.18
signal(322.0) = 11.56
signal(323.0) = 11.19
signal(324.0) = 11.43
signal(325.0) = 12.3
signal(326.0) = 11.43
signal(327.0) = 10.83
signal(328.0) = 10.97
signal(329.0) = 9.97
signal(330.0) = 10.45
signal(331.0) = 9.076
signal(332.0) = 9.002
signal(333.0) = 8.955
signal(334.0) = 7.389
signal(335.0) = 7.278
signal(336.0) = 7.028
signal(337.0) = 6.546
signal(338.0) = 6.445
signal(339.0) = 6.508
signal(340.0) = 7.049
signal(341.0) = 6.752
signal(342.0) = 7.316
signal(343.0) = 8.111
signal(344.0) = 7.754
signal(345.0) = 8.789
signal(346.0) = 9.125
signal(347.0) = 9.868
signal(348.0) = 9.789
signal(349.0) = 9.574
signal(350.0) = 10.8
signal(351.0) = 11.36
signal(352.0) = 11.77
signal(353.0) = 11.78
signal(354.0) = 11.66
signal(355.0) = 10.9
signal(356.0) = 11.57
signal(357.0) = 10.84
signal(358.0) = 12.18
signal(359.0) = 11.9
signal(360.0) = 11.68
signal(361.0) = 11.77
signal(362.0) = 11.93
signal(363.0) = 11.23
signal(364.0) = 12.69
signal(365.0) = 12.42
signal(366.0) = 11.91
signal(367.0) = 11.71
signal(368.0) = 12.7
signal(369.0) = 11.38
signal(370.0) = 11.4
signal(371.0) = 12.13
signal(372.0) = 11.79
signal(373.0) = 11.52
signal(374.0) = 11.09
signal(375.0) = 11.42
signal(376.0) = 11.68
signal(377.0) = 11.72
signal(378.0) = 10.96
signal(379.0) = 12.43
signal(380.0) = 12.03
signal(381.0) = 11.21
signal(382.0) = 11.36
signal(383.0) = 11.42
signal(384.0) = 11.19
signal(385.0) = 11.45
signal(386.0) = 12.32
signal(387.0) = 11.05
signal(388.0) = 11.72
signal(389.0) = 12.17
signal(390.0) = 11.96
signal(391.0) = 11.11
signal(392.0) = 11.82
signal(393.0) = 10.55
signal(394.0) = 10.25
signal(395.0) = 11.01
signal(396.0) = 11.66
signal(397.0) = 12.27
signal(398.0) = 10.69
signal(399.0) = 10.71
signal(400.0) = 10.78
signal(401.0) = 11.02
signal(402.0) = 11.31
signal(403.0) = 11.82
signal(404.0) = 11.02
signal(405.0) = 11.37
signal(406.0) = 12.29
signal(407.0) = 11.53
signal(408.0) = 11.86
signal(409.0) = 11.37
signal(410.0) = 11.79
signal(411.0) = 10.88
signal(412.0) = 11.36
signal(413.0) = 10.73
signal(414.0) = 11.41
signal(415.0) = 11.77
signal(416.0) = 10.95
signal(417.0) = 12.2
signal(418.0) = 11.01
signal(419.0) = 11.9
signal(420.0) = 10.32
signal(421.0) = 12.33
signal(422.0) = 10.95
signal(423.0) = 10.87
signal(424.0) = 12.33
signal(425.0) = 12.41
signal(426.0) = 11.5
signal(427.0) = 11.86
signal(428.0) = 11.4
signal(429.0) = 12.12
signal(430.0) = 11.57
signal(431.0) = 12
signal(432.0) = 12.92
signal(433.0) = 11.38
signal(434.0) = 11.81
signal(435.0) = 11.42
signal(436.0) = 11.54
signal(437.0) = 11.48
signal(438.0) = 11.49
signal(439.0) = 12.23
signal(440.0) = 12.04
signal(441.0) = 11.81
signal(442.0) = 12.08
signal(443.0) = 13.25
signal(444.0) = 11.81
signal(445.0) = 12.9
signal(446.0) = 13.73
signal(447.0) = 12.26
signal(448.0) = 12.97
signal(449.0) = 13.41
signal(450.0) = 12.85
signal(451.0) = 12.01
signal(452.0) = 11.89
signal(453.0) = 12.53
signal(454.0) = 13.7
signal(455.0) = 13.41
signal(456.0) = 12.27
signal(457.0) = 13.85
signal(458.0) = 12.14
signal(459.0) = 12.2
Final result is 0.14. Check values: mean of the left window 12.1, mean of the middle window 10.2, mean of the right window 11.3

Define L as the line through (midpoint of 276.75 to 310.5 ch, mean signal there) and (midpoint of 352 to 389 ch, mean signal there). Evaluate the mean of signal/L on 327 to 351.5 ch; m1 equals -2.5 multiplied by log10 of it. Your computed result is 0.339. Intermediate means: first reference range 11.9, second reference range 11.7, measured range 8.63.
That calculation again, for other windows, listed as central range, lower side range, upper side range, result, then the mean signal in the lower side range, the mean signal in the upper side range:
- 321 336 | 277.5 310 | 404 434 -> 0.17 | 11.9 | 11.6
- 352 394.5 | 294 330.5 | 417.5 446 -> 0.02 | 11.9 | 11.8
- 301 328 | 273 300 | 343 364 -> -0.05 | 12.1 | 10.8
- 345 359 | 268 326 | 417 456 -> 0.14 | 12.4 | 12.1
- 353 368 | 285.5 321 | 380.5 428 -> -0.01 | 11.9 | 11.4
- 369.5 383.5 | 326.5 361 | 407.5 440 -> -0.12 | 9.48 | 11.6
